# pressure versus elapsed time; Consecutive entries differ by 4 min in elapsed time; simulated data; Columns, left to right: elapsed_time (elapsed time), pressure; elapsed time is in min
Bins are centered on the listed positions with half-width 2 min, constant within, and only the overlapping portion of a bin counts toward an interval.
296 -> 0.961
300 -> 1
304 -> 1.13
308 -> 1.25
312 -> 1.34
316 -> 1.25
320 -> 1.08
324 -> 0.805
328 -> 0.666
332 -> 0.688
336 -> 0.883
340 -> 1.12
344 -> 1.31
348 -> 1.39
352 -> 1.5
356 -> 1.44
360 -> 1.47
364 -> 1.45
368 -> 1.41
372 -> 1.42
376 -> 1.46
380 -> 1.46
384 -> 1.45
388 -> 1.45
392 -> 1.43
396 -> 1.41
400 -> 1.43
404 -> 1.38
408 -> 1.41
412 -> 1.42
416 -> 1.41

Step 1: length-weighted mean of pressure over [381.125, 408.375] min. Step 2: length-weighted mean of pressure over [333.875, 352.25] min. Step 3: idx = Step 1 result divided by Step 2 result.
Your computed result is 1.18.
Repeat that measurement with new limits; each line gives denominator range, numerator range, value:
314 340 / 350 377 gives 1.59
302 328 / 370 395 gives 1.31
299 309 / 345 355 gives 1.27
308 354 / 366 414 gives 1.30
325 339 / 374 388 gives 1.87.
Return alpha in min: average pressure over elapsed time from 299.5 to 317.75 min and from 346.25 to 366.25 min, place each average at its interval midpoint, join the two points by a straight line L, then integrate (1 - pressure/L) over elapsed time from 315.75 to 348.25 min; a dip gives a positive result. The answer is 8.3 min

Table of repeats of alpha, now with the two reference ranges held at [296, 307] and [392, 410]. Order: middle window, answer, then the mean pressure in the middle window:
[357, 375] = -2.1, 1.44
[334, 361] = -1.5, 1.3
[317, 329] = 2.5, 0.899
